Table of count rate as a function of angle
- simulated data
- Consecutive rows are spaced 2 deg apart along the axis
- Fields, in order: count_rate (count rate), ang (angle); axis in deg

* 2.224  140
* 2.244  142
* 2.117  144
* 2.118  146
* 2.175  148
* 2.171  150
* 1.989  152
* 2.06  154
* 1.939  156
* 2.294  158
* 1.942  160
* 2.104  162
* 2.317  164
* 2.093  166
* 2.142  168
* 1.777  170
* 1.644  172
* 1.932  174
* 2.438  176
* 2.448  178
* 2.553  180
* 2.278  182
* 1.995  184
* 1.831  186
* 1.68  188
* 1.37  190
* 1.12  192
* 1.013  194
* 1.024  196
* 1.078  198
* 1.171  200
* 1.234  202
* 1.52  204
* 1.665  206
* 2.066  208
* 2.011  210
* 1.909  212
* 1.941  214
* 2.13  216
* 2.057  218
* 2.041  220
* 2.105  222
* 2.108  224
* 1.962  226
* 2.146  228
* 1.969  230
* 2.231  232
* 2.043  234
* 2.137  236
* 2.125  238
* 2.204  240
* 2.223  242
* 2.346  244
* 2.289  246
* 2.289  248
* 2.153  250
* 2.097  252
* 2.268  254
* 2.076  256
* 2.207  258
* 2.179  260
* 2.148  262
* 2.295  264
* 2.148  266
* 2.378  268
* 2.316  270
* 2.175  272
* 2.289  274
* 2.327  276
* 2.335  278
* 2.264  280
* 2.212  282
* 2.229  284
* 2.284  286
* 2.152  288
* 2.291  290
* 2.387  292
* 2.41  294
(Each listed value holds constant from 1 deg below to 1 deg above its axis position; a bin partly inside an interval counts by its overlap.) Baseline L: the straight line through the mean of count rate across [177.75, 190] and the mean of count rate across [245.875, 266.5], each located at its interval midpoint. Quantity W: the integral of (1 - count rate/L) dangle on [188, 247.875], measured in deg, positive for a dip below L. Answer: 8.0 deg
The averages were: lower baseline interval 2.05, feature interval 1.84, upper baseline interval 2.19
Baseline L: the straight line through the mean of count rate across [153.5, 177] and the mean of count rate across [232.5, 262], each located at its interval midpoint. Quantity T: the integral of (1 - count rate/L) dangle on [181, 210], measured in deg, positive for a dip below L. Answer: 8.04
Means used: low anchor 2.06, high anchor 2.19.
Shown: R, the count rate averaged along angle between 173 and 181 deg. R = 2.34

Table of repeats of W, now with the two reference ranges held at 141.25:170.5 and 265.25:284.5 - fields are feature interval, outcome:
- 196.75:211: 4.2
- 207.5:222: 1.1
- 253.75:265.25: 0.3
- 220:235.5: 0.9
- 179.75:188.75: 0.4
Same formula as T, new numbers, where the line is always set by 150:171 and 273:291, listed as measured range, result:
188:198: 4.43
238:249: -0.27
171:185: -0.57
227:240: 0.43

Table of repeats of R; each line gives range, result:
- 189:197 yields 1.13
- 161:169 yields 2.16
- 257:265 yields 2.21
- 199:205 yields 1.31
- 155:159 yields 2.12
